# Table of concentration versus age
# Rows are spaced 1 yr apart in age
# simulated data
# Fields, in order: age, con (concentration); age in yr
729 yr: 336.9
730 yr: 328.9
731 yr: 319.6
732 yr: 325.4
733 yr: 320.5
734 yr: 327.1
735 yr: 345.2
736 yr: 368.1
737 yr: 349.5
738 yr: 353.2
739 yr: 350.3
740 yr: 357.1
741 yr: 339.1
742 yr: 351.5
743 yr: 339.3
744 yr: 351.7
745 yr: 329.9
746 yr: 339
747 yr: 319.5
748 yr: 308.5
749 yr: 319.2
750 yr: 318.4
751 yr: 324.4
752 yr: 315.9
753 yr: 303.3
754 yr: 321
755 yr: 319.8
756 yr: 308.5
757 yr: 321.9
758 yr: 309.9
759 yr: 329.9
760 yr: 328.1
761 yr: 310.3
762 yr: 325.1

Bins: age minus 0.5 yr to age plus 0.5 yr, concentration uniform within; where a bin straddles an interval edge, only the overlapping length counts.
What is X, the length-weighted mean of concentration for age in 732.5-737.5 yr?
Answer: 342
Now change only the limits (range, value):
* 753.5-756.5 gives 316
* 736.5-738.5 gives 351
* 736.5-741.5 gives 350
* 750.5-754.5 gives 316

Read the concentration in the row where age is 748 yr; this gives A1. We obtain 308.5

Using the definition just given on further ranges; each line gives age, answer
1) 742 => 351.5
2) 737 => 349.5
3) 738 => 353.2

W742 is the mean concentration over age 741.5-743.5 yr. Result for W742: 345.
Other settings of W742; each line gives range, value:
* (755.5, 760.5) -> 320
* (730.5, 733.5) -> 322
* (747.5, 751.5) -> 318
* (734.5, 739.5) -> 353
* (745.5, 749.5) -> 322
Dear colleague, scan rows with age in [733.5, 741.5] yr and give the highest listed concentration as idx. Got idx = 368.1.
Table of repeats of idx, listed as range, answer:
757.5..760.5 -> 329.9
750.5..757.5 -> 324.4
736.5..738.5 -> 353.2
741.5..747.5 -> 351.7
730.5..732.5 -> 325.4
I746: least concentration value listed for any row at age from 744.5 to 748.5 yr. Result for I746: 308.5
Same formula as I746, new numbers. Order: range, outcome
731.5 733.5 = 320.5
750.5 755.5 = 303.3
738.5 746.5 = 329.9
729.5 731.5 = 319.6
